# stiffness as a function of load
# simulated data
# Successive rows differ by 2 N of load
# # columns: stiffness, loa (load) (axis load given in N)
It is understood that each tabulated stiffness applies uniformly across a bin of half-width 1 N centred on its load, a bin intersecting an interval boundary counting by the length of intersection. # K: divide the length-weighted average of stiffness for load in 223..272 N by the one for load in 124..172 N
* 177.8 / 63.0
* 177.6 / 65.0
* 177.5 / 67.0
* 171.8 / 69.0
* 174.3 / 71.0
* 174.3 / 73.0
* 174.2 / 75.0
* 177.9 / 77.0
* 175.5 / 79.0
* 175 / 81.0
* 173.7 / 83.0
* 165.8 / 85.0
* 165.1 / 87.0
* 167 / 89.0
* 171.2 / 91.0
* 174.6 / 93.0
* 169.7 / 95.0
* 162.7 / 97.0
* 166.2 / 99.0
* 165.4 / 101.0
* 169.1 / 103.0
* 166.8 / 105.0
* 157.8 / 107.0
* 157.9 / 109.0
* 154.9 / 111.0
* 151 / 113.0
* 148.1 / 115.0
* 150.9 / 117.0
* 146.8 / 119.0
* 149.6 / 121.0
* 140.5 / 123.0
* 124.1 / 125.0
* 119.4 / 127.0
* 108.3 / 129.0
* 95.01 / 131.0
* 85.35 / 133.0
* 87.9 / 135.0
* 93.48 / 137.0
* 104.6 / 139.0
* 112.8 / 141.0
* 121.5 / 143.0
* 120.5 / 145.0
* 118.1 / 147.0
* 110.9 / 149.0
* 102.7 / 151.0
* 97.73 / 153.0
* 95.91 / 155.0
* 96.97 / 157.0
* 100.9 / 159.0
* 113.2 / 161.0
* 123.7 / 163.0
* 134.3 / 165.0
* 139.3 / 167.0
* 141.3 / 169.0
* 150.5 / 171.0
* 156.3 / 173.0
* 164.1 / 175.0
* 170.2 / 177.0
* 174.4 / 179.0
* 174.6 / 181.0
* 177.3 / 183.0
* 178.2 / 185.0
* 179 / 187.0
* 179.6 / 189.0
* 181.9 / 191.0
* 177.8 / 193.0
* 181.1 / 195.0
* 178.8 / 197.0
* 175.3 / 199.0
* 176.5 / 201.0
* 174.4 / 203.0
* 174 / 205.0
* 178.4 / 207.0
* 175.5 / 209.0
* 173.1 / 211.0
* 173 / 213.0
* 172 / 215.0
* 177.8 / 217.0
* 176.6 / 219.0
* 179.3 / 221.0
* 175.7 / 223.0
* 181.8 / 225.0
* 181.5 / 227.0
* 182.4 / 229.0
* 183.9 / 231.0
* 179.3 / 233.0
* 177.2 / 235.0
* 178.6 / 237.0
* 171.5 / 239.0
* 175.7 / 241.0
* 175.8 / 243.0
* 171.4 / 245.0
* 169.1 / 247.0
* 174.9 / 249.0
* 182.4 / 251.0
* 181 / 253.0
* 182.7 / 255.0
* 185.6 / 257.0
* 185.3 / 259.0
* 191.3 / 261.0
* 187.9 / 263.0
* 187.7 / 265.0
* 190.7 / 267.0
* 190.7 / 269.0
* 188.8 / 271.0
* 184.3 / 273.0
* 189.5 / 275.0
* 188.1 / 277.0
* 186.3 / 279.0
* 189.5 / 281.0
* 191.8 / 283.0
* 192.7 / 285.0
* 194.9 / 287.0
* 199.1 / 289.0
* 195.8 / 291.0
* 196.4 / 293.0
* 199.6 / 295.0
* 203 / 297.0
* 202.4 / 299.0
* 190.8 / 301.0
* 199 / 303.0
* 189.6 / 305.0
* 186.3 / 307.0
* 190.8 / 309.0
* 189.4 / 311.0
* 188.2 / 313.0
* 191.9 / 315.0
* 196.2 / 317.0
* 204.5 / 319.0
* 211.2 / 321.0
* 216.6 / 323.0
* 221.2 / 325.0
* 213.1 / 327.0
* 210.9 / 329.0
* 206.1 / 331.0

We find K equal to 1.6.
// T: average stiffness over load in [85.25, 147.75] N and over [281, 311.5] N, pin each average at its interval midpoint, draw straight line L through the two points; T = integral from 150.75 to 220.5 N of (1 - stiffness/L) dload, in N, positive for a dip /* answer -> 1.69 N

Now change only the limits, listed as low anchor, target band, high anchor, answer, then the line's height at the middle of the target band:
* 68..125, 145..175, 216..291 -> 8.8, 172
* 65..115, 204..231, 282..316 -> 1.0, 184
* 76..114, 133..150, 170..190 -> 6.2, 169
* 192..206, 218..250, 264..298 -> 1.1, 183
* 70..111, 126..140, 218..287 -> 6.0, 173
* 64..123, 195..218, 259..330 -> 0.9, 182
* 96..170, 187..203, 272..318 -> -2.7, 153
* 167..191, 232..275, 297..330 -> 0.9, 185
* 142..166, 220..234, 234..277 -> -1.6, 162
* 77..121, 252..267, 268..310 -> 0.2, 188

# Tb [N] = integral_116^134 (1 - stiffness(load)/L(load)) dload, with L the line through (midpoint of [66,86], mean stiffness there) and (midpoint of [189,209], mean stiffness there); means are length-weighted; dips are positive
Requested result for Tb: 5.23 N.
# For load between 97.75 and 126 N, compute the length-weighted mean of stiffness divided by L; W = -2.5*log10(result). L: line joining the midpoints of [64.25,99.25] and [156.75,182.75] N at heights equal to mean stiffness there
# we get 0.06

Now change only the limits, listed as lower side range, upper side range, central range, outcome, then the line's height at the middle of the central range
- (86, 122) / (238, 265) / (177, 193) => -0.04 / 171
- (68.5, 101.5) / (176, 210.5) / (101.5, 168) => 0.36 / 174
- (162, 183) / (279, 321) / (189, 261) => -0.05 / 171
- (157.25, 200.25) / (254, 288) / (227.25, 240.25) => -0.01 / 177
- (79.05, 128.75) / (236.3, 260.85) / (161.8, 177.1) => 0.15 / 167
